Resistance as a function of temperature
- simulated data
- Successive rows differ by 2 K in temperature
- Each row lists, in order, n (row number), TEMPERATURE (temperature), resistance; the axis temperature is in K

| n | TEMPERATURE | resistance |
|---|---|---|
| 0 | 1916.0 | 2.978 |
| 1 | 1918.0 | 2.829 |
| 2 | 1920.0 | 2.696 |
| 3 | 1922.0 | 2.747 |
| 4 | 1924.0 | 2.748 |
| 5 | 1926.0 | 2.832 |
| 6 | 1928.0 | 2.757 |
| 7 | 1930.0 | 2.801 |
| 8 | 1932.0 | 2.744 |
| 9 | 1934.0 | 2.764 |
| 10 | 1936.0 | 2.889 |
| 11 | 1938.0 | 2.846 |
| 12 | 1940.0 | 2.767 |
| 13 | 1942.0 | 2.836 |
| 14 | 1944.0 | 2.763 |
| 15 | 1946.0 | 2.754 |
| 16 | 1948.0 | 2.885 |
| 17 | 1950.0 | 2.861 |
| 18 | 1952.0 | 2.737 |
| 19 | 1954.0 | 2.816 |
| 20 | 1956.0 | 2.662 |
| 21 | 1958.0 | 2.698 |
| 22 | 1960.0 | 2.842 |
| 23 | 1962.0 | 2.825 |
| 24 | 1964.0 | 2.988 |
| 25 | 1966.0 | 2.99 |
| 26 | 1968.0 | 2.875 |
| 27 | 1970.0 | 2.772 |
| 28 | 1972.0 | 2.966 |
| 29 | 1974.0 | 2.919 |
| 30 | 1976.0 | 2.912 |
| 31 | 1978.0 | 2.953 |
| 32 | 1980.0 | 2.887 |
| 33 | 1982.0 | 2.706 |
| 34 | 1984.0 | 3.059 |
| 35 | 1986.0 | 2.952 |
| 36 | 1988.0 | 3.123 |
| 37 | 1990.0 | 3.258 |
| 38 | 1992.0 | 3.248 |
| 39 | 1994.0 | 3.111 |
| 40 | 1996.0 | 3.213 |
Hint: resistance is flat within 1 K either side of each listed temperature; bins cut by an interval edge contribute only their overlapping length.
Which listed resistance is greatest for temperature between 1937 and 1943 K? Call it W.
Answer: 2.846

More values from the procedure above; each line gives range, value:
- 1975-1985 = 3.059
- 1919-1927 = 2.832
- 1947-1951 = 2.885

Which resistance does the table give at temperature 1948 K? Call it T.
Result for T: 2.885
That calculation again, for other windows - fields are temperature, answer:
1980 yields 2.887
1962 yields 2.825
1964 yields 2.988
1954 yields 2.816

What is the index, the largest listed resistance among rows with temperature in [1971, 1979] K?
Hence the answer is 2.966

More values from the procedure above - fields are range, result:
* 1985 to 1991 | 3.258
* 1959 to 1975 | 2.99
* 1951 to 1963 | 2.842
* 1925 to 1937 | 2.889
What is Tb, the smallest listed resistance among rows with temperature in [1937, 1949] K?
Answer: 2.754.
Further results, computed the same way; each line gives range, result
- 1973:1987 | 2.706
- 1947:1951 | 2.861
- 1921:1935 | 2.744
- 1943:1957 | 2.662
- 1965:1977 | 2.772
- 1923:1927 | 2.748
